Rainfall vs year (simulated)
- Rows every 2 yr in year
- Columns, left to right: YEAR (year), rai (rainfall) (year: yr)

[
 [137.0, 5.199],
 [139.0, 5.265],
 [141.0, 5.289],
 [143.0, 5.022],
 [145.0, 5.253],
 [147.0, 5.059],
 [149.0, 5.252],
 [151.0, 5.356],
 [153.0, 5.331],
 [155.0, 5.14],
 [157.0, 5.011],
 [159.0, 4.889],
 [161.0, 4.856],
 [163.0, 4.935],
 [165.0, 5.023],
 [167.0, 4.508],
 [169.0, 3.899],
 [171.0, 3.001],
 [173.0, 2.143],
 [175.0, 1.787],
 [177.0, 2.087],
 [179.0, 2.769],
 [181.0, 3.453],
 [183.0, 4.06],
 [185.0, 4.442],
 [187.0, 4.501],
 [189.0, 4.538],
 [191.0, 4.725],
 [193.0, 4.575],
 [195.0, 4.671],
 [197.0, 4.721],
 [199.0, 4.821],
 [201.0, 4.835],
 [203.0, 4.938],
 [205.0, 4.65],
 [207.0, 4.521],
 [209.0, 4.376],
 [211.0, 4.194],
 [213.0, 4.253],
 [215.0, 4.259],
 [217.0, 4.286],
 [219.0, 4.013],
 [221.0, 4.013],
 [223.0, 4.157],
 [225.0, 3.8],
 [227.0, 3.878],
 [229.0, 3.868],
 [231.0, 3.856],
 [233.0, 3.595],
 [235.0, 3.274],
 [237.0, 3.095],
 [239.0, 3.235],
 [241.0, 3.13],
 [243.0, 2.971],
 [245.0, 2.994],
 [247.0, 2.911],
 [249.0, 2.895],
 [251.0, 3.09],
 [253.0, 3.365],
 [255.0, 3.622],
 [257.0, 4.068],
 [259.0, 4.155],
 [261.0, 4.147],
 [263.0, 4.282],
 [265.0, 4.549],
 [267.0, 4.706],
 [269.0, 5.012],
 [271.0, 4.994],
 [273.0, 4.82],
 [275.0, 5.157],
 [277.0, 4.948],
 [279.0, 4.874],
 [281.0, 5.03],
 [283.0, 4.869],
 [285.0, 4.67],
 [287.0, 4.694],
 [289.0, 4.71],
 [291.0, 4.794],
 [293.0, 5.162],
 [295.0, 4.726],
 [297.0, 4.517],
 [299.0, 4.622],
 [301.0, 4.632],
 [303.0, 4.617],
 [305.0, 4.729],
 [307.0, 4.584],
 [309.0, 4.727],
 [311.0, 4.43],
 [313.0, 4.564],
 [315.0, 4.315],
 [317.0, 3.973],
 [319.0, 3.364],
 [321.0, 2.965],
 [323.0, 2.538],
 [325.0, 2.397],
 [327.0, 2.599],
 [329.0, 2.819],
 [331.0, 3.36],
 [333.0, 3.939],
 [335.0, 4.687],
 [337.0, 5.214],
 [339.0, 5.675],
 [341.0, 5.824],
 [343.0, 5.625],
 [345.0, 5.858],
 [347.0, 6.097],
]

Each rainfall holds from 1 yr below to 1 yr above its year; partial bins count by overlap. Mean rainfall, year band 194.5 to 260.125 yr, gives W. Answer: 3.89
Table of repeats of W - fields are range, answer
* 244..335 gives 4.16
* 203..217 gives 4.41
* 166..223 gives 4.04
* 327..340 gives 4.15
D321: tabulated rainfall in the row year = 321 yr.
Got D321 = 2.965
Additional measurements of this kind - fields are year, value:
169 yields 3.899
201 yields 4.835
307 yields 4.584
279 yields 4.874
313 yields 4.564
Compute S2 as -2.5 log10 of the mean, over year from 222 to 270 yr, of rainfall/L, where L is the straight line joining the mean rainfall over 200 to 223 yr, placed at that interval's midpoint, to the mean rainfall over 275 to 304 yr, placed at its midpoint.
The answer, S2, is 0.23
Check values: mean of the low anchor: 4.38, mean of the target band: 3.69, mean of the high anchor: 4.79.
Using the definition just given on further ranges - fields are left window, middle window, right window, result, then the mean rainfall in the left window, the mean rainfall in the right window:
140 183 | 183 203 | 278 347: -0.08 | 4.28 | 4.44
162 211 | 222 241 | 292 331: 0.13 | 4.08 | 4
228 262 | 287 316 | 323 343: -0.21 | 3.43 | 4.06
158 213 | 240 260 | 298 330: 0.20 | 4.15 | 3.87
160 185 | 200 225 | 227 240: -0.22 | 3.58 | 3.52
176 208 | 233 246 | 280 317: 0.37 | 4.27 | 4.67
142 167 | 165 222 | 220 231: 0.09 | 5.07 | 3.94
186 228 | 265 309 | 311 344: -0.16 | 4.42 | 4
